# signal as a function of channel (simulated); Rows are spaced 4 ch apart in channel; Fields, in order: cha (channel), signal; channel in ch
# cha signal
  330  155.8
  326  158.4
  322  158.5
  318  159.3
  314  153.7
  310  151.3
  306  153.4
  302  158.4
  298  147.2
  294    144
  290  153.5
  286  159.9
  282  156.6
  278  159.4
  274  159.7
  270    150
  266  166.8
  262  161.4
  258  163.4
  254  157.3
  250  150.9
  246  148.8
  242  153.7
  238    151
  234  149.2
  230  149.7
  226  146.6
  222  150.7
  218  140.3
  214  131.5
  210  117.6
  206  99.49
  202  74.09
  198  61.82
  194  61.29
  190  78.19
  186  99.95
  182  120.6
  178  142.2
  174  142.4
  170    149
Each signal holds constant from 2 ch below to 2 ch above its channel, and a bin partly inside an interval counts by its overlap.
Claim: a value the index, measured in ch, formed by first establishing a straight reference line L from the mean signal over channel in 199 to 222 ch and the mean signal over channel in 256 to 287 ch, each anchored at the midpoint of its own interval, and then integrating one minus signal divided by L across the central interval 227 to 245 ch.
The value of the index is -2.4 ch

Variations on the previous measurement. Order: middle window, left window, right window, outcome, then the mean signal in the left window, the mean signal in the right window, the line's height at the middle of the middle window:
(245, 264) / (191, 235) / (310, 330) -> -3.71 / 115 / 157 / 131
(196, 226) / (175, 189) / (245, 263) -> 4.93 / 119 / 157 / 134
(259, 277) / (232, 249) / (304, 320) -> -0.90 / 151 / 154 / 152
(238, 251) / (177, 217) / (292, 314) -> -3.09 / 98.6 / 151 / 122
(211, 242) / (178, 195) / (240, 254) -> -2.70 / 97.8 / 152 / 134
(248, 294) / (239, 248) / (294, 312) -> -1.84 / 151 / 152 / 151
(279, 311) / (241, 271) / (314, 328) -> 0.86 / 157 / 158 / 158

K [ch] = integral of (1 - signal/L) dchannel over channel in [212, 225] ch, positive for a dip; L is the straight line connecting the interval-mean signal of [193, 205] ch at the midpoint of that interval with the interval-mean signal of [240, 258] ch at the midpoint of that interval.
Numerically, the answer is -5.0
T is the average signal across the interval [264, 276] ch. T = 159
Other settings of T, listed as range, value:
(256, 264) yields 162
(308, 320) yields 155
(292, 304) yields 150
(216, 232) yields 147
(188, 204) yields 68.8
